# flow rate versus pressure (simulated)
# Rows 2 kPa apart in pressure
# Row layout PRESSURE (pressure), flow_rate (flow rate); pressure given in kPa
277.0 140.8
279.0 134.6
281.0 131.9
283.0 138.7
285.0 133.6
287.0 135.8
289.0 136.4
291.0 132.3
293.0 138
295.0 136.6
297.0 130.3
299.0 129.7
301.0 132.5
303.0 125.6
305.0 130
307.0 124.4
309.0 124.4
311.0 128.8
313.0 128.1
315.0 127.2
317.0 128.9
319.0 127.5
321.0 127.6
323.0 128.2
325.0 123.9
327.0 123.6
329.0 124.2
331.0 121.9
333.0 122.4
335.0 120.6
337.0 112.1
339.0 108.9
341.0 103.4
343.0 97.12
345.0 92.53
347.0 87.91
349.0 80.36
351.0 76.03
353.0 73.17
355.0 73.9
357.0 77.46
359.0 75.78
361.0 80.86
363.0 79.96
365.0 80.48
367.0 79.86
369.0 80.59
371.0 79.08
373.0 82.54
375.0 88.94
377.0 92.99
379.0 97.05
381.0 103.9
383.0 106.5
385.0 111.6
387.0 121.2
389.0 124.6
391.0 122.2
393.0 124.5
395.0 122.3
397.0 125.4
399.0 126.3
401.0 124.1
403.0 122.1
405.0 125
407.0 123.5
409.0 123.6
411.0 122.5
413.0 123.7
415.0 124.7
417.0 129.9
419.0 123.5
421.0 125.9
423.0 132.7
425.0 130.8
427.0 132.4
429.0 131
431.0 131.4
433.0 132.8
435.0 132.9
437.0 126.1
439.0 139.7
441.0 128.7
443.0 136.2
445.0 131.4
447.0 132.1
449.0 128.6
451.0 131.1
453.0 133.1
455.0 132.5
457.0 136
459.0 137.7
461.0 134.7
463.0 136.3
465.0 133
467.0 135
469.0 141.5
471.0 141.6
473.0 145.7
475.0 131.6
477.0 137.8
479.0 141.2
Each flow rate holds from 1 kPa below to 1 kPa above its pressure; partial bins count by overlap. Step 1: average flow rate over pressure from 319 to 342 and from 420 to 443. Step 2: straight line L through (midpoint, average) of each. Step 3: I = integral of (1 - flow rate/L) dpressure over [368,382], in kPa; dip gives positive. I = 4.0 kPa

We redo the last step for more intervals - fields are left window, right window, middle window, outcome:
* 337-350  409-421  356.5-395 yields 4.8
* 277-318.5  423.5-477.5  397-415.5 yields 1.3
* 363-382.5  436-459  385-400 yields -3.6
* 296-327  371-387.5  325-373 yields 7.8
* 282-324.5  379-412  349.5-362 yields 4.8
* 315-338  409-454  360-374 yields 5.1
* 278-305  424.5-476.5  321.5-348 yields 4.1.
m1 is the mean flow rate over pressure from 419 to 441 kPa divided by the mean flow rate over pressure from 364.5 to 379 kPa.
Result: 1.55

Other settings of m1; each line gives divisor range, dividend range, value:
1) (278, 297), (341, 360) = 0.61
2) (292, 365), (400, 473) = 1.18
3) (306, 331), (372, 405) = 0.89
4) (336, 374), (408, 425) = 1.48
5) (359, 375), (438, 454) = 1.64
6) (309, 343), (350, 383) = 0.69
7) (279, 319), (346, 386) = 0.65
